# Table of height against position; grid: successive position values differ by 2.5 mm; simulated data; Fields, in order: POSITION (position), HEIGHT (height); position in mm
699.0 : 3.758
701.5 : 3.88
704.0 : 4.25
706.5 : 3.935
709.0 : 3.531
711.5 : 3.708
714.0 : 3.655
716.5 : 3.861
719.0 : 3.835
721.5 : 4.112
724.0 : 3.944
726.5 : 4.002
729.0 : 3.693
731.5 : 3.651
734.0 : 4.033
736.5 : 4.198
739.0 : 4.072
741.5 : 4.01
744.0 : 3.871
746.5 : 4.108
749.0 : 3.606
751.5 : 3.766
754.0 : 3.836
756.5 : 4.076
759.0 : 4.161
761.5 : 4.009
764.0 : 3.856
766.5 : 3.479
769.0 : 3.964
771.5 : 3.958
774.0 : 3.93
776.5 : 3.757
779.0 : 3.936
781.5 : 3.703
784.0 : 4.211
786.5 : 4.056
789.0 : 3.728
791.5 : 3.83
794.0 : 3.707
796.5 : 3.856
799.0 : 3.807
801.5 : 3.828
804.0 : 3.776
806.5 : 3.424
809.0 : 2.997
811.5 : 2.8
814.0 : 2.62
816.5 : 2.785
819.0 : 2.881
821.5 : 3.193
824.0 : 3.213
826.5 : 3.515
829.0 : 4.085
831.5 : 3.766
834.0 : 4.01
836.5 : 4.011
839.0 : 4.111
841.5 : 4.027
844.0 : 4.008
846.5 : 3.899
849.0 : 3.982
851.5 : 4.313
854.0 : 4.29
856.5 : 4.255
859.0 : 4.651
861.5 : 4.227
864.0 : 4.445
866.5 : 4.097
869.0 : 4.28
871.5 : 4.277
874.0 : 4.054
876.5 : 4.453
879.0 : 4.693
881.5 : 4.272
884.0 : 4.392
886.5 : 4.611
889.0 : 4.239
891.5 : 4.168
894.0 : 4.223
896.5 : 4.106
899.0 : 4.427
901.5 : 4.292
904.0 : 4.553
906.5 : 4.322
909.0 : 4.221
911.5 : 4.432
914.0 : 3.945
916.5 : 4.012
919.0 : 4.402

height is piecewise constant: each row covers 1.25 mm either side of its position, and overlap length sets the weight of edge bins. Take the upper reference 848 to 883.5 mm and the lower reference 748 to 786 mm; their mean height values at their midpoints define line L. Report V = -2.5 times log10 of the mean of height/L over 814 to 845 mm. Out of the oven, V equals 0.160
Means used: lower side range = 3.89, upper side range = 4.31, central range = 3.59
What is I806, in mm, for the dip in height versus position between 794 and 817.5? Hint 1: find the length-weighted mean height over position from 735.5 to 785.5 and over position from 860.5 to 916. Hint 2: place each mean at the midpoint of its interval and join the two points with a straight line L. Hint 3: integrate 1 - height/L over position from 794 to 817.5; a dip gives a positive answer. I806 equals 4.1 mm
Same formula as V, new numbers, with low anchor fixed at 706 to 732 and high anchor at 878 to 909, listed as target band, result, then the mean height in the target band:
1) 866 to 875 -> 0.02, 4.19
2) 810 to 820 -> 0.43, 2.77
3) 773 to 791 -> 0.03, 3.9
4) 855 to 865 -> -0.04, 4.39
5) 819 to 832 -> 0.19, 3.48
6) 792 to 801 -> 0.07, 3.8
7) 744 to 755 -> 0.02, 3.83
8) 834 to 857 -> 0.03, 4.09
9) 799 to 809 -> 0.13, 3.61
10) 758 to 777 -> 0.02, 3.89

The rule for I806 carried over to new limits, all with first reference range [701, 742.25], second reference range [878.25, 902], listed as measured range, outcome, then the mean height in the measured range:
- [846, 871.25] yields 0.00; 4.26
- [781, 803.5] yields 1.23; 3.86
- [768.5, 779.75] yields 0.37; 3.9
